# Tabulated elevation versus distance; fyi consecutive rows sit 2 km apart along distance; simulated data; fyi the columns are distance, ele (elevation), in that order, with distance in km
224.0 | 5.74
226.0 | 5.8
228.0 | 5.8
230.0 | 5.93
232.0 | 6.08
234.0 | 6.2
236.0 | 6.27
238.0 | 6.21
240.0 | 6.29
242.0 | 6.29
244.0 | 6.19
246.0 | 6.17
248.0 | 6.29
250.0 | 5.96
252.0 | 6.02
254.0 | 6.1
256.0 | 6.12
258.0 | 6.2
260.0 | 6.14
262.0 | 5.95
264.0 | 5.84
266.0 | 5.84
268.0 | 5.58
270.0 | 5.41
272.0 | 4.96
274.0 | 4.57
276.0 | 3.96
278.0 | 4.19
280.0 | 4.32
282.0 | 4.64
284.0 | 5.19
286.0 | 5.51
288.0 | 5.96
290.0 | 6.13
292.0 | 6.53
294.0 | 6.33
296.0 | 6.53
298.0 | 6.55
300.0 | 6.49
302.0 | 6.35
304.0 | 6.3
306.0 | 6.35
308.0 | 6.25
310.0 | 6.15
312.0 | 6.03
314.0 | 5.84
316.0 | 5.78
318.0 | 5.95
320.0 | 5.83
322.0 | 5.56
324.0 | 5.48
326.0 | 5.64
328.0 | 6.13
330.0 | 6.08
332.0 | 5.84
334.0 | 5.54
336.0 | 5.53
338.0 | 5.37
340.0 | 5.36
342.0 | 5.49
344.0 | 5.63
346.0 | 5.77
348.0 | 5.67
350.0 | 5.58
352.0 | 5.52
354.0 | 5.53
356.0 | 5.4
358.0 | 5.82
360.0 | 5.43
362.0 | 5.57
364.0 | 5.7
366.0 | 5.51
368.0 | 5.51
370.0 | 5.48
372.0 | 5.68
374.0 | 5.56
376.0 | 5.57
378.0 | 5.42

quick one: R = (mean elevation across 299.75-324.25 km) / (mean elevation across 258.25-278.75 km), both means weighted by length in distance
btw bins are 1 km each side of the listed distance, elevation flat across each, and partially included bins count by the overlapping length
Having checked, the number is 1.14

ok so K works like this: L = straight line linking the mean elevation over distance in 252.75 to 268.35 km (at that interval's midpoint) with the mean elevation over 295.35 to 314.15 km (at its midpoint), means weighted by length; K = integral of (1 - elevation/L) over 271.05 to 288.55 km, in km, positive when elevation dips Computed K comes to 3.8 km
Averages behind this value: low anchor 5.99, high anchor 6.3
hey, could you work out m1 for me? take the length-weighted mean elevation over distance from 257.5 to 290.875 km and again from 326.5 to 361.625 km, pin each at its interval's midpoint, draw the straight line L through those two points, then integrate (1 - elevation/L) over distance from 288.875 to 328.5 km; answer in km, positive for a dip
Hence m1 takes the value -4.7 km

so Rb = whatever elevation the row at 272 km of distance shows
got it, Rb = 4.96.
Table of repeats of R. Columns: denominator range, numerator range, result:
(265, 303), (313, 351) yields 1.03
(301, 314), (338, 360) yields 0.90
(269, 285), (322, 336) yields 1.24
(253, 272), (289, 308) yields 1.09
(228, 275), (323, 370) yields 0.95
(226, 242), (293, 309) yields 1.05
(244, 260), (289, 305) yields 1.04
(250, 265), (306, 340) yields 0.96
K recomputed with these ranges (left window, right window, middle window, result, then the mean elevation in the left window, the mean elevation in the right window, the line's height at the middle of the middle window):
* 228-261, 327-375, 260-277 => 2.01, 6.14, 5.61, 6.02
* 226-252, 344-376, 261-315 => 1.86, 6.12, 5.58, 5.9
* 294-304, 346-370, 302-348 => 1.82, 6.45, 5.57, 6.06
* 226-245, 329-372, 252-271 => 0.28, 6.12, 5.59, 6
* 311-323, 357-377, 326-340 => 0.10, 5.83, 5.58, 5.75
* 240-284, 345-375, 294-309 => -2.22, 5.57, 5.58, 5.57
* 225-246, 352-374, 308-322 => -0.39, 6.11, 5.56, 5.77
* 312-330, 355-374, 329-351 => 0.30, 5.81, 5.57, 5.7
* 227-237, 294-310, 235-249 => -0.33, 6.06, 6.38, 6.1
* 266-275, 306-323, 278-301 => -0.92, 5.21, 5.95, 5.53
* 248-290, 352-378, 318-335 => -0.79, 5.46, 5.56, 5.52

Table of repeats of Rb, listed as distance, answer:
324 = 5.48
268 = 5.58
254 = 6.1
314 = 5.84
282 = 4.64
